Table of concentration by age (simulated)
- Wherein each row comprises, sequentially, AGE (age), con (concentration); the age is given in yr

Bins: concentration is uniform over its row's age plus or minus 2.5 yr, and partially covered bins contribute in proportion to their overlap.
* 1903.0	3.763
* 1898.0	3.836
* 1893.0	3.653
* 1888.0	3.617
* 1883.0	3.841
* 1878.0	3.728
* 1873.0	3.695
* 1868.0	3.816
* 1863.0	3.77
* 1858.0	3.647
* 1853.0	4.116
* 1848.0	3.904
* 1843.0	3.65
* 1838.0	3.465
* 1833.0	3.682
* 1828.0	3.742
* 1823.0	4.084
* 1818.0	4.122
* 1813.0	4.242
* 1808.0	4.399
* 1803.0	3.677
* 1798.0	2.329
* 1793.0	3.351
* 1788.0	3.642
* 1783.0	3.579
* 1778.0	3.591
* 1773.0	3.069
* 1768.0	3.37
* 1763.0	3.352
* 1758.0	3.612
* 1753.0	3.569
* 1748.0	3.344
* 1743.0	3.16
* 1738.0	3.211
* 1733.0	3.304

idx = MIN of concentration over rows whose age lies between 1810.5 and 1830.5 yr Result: 3.742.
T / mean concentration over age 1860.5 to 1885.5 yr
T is 3.77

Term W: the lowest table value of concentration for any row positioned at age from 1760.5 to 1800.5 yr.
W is 2.329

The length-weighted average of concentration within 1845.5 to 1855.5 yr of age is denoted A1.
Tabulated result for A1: 4.01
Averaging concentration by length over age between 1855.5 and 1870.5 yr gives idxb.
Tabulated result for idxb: 3.74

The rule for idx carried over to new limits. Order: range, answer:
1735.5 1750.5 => 3.16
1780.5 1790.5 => 3.579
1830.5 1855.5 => 3.465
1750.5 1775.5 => 3.069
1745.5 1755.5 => 3.344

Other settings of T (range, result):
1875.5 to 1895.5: 3.71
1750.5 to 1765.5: 3.51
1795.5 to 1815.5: 3.66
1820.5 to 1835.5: 3.84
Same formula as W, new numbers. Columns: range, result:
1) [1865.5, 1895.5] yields 3.617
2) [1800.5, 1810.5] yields 3.677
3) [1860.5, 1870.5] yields 3.77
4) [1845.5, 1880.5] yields 3.647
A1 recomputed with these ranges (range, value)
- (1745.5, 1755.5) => 3.46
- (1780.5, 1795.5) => 3.52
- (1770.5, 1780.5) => 3.33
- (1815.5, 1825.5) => 4.1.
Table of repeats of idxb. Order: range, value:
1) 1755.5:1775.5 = 3.35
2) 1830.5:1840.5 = 3.57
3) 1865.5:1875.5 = 3.76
